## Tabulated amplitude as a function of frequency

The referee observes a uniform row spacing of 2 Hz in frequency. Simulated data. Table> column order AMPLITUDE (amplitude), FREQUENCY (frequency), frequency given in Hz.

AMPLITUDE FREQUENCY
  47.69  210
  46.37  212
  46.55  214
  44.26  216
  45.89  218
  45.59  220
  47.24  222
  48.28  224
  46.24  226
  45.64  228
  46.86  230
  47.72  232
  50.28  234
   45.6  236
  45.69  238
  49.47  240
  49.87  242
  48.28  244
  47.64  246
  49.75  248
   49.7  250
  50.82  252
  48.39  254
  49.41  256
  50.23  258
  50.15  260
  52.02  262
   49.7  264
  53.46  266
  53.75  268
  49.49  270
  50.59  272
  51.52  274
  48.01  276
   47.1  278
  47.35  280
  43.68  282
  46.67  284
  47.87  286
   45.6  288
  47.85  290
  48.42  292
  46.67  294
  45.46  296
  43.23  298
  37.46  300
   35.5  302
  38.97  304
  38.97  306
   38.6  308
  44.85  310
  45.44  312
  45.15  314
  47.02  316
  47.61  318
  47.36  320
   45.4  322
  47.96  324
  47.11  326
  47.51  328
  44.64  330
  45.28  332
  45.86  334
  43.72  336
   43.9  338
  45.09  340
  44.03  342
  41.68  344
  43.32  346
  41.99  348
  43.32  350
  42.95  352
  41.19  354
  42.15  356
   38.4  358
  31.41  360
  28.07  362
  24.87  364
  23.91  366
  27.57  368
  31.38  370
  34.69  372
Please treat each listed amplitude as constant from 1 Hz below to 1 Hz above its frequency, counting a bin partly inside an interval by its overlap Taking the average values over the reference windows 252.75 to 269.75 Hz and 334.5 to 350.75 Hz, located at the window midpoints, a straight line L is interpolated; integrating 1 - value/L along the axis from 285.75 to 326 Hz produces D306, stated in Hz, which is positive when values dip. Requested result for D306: 2.1 Hz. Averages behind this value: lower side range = 50.8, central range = 44.3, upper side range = 43.5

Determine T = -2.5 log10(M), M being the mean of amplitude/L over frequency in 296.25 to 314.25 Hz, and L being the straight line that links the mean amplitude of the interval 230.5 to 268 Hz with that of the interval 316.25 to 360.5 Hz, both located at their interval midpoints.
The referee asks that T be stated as 0.13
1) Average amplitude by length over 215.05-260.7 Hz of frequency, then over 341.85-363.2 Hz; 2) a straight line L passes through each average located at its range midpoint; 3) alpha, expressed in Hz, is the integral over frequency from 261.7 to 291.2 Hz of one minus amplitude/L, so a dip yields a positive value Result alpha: -2.5 Hz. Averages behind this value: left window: 47.9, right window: 39.6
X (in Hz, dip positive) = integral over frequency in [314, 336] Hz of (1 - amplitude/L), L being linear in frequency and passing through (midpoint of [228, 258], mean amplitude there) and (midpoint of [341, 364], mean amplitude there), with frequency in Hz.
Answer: -2.6 Hz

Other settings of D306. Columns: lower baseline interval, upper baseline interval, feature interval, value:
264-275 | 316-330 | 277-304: 2.81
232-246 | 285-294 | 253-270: -1.08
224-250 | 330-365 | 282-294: -0.66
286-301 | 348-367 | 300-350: -4.55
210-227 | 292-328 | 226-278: -4.33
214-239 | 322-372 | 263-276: -2.04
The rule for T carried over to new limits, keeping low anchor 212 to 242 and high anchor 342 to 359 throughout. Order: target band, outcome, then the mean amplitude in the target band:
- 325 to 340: -0.07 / 45.4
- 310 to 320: -0.07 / 46.3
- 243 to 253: -0.07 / 49.2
